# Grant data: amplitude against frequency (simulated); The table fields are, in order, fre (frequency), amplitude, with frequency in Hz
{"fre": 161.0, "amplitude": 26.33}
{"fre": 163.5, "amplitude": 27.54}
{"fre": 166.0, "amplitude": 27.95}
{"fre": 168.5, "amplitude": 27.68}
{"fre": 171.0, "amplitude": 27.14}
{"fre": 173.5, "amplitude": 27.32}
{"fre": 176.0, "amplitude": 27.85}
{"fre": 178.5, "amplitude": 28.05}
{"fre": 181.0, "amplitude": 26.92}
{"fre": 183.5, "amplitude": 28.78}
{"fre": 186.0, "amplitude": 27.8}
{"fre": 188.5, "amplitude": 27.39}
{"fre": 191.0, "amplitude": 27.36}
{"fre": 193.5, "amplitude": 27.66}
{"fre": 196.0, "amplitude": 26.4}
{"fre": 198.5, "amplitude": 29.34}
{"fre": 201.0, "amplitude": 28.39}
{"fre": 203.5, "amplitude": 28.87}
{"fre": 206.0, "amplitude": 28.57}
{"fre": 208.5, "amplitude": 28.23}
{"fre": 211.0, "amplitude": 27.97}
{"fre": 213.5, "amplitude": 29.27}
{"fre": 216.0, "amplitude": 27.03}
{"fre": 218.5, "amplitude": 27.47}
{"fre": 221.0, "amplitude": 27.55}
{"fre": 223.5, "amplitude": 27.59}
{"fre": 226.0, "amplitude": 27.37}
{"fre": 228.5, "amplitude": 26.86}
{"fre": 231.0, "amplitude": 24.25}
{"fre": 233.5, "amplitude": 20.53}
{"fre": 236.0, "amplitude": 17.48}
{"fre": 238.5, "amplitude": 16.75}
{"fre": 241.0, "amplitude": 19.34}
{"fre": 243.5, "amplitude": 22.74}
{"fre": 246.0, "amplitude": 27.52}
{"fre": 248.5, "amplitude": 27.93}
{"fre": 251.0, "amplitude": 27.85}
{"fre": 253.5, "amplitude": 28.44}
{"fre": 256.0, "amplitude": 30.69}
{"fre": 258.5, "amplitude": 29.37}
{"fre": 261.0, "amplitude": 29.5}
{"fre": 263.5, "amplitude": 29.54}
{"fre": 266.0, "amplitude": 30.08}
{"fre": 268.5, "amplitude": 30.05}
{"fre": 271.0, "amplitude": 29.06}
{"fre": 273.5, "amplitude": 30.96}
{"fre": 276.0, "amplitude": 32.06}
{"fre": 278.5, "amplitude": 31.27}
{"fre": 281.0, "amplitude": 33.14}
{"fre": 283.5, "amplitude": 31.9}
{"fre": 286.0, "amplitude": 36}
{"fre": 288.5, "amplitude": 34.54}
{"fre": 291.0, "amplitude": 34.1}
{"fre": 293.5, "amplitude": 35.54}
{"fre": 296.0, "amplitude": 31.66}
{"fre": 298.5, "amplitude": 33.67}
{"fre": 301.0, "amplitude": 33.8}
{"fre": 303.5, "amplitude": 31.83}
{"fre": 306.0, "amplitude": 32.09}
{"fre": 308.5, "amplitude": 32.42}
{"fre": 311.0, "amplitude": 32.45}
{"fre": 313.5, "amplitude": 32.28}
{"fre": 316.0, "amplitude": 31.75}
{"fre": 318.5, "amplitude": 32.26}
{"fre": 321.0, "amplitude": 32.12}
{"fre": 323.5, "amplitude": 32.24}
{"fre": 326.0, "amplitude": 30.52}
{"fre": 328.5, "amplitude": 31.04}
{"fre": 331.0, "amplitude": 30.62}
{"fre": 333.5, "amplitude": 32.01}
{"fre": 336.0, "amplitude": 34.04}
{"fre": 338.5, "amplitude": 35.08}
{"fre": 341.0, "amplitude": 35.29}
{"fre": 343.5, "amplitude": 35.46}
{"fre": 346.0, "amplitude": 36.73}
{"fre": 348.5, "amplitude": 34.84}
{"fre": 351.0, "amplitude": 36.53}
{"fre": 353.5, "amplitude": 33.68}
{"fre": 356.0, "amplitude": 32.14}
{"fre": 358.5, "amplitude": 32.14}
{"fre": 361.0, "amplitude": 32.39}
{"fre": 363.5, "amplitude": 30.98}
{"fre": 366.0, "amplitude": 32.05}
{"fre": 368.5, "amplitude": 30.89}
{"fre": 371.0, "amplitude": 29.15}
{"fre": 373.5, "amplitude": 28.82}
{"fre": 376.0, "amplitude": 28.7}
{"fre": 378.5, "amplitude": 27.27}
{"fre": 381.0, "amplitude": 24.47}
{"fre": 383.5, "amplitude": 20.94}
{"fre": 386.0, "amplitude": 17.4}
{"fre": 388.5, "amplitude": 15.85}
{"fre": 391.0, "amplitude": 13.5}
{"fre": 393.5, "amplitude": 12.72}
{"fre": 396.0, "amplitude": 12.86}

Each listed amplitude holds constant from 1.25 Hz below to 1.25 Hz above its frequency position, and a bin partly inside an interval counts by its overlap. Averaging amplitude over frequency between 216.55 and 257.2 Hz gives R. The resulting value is 25.1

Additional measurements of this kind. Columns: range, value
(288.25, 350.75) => 33.2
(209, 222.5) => 27.9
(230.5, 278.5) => 26.7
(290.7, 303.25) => 33.6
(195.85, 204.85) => 28.5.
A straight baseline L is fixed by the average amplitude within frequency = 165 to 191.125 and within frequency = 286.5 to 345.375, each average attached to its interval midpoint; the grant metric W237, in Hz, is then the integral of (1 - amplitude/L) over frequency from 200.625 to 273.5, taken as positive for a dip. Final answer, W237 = 7.58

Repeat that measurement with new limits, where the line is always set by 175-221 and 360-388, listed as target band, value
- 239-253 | 1.48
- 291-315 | -4.72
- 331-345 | -3.45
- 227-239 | 2.69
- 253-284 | -3.18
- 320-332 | -1.71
